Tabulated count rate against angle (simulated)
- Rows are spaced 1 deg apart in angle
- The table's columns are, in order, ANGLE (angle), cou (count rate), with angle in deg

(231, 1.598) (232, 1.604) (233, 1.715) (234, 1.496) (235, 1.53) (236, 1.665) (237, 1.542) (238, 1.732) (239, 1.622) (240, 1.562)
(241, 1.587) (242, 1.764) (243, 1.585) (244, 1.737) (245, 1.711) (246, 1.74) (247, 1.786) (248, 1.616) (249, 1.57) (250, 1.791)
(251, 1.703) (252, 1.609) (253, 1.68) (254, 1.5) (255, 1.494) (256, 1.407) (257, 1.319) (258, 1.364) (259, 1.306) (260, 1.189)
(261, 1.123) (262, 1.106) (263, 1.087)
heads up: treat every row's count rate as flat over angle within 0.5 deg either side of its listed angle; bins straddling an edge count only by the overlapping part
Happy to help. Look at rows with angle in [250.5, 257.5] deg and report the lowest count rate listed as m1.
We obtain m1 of 1.319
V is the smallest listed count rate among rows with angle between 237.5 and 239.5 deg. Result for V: 1.622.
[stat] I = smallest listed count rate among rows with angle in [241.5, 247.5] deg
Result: 1.585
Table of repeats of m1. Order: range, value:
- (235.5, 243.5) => 1.542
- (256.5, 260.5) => 1.189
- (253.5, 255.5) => 1.494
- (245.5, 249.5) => 1.57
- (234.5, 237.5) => 1.53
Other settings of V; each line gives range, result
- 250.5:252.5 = 1.609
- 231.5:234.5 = 1.496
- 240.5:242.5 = 1.587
